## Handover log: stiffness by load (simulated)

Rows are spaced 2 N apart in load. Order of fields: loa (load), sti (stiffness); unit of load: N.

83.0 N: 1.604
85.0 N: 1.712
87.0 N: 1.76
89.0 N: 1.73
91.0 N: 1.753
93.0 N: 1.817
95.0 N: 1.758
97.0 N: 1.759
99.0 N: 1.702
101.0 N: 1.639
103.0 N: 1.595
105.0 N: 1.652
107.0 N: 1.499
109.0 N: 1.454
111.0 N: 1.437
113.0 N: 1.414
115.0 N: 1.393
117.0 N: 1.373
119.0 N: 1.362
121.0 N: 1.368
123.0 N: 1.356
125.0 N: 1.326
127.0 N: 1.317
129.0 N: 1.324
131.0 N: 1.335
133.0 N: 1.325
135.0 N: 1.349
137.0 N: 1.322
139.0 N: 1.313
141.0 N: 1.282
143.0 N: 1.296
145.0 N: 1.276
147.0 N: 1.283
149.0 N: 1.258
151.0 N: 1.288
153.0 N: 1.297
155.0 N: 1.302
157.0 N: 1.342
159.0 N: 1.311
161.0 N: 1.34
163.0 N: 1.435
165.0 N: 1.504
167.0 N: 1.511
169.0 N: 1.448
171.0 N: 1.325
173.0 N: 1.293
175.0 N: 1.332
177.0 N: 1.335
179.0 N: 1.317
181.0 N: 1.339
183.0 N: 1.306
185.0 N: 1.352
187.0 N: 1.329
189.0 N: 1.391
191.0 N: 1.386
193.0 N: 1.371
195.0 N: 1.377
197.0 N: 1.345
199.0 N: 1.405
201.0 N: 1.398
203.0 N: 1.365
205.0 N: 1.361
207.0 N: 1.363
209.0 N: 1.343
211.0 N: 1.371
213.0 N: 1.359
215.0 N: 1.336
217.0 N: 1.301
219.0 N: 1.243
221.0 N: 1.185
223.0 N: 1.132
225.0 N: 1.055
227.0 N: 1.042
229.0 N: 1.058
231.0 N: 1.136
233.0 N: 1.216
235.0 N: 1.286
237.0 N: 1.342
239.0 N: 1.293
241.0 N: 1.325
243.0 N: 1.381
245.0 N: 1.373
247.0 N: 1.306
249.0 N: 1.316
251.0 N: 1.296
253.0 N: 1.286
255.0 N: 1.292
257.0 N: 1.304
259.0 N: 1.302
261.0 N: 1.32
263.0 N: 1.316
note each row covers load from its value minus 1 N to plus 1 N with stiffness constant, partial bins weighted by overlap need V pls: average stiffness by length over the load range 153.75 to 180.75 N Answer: 1.37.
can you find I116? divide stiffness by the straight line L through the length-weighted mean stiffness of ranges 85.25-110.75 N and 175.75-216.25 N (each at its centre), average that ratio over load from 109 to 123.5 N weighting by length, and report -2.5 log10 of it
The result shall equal 0.16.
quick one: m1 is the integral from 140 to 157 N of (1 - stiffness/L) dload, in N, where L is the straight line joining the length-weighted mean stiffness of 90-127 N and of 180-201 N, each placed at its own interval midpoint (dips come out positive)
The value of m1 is 1.9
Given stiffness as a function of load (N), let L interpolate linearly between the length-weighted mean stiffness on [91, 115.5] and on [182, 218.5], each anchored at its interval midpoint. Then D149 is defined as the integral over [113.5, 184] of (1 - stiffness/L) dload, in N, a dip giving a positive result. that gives 6.9 N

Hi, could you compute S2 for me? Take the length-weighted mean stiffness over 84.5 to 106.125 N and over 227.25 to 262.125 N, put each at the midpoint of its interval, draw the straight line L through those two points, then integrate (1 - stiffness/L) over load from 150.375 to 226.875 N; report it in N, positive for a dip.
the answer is 5.74 N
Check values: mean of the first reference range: 1.71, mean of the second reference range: 1.28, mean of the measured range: 1.33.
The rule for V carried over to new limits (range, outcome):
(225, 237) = 1.16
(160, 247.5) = 1.32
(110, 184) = 1.34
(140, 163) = 1.3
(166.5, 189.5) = 1.35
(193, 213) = 1.37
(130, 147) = 1.31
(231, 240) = 1.27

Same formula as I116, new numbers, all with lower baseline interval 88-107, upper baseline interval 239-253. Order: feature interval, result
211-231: 0.163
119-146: 0.214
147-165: 0.168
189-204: 0.055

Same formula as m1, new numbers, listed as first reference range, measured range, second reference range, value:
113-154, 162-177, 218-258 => -1.22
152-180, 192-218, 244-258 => -0.42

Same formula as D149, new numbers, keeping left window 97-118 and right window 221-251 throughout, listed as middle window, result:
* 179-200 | -0.3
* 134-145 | 1.1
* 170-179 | 0.3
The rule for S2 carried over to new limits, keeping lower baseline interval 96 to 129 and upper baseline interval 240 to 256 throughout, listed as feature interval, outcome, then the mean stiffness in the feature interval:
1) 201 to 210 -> 0.0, 1.36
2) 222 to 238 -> 2.2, 1.16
